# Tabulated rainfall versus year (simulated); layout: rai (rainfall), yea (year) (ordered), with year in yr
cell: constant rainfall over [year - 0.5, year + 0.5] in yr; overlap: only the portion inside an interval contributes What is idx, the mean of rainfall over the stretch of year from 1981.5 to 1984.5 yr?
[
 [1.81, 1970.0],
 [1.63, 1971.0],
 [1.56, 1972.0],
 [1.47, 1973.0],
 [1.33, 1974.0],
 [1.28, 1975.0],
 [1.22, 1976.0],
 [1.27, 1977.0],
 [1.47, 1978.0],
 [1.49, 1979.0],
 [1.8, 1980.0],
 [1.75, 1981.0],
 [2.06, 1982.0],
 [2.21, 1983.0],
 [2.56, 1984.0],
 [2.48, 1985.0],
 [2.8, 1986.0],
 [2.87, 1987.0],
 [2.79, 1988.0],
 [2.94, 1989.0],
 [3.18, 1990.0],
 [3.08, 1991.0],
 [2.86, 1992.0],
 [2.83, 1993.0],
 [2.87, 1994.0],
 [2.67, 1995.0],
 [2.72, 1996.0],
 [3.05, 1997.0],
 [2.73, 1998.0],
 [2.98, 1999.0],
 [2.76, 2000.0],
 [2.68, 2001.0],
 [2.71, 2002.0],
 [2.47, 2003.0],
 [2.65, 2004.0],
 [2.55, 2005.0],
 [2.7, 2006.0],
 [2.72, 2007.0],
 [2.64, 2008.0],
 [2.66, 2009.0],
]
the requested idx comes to 2.28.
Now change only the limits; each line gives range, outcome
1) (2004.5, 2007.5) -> 2.66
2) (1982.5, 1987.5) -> 2.58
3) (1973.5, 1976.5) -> 1.28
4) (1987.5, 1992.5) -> 2.97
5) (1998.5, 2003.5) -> 2.72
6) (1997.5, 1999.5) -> 2.85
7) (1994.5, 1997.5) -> 2.81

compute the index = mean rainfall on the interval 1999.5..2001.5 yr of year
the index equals 2.72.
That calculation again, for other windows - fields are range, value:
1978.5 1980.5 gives 1.65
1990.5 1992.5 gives 2.97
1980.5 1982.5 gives 1.91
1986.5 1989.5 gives 2.87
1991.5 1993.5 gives 2.84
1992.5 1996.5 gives 2.77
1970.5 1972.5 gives 1.59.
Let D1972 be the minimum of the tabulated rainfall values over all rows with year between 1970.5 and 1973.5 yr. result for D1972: 1.47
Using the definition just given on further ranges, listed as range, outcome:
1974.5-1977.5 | 1.22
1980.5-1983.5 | 1.75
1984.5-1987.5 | 2.48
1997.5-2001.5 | 2.68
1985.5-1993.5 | 2.79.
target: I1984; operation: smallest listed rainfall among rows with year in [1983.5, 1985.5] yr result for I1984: 2.48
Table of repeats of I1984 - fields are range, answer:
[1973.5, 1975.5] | 1.28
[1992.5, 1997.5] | 2.67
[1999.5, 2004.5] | 2.47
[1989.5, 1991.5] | 3.08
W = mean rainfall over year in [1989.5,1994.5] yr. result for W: 2.96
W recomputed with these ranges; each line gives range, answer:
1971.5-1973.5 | 1.52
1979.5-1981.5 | 1.77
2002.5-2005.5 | 2.56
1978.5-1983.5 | 1.86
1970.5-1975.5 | 1.45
